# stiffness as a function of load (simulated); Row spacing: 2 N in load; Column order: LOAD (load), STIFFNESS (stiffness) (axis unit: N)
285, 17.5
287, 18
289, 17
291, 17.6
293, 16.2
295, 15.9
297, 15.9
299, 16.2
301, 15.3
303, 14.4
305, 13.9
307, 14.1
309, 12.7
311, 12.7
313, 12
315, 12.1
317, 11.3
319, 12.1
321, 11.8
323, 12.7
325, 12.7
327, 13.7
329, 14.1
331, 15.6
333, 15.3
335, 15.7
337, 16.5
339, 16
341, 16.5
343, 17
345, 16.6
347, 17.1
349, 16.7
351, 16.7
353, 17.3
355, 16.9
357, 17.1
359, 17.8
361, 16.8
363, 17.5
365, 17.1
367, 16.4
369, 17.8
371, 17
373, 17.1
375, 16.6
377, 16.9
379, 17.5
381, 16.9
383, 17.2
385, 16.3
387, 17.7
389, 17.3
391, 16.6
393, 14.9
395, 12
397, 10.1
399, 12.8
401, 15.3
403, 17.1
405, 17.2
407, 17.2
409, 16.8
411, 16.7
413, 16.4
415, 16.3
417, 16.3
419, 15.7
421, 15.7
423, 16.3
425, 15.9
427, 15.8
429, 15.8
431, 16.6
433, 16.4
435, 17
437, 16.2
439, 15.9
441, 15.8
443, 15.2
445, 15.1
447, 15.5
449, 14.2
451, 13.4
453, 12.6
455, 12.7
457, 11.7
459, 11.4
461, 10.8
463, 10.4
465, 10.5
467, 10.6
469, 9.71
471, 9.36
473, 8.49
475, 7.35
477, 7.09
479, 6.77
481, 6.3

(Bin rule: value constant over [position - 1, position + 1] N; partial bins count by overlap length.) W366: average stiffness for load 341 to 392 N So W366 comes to 17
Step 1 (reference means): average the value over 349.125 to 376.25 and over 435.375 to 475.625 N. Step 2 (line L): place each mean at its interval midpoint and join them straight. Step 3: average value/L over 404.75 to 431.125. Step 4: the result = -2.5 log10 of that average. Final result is -0.14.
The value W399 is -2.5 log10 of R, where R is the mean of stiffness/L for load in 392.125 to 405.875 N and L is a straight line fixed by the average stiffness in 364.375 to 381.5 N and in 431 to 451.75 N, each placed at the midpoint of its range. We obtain 0.16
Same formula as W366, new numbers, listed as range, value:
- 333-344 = 16.2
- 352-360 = 17.3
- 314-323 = 11.9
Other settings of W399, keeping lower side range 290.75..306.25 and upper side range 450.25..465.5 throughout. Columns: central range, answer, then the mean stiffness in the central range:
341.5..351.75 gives -0.17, 16.8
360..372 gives -0.22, 17.1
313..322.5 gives 0.26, 11.9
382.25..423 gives -0.21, 15.8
